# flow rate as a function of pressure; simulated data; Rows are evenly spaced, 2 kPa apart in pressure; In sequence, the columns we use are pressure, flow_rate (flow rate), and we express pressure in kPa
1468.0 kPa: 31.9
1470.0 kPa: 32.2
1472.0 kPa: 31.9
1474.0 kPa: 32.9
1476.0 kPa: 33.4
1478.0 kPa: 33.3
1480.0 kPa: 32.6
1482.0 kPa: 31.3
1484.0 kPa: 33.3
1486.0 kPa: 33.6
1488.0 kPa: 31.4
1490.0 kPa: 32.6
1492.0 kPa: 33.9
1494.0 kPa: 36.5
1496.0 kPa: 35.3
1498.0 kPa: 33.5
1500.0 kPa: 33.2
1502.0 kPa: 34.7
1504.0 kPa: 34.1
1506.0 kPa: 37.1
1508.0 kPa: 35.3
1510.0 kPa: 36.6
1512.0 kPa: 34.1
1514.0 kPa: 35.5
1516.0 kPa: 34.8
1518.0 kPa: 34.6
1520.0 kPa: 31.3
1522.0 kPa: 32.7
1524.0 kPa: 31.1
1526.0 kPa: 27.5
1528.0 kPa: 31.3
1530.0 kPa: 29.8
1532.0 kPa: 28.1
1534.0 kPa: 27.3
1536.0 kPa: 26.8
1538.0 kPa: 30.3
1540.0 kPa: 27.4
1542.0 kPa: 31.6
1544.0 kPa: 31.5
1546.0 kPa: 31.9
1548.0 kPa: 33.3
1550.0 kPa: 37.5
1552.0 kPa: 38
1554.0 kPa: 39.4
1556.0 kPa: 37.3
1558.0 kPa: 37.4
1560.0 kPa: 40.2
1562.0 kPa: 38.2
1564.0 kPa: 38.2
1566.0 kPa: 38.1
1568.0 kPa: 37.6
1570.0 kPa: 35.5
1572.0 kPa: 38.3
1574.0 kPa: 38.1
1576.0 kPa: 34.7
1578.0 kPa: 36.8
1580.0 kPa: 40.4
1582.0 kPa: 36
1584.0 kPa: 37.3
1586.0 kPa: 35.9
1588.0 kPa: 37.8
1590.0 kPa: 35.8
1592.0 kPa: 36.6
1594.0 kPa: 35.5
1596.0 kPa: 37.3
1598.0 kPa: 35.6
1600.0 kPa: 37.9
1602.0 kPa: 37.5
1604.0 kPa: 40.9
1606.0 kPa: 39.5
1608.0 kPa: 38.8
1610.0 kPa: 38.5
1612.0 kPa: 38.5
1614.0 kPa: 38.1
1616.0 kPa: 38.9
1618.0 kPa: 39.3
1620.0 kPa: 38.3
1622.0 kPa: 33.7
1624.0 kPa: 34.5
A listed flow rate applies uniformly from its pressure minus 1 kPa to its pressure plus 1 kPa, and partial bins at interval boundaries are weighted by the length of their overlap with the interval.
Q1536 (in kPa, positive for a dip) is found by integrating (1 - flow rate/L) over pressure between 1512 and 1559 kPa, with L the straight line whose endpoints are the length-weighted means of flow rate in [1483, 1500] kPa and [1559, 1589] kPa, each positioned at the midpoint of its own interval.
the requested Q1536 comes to 4.3 kPa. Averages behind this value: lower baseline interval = 33.7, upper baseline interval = 37.5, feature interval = 32.5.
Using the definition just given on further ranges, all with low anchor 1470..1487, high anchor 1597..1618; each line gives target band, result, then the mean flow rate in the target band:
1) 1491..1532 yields 0.8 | 33.5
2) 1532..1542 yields 2.0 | 28.3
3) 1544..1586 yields -0.5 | 37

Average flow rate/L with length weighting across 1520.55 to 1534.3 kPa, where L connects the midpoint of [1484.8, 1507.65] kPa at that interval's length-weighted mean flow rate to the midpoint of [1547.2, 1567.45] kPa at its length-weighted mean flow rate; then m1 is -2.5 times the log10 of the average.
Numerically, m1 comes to 0.204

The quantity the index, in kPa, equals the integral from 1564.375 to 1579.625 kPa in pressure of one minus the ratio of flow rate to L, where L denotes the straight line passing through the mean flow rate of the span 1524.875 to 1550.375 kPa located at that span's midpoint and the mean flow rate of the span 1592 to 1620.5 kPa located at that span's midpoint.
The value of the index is -1.4 kPa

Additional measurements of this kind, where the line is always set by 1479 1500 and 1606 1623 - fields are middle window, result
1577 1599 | 0.2 kPa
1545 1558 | -0.2 kPa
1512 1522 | 0.1 kPa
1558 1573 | -0.7 kPa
